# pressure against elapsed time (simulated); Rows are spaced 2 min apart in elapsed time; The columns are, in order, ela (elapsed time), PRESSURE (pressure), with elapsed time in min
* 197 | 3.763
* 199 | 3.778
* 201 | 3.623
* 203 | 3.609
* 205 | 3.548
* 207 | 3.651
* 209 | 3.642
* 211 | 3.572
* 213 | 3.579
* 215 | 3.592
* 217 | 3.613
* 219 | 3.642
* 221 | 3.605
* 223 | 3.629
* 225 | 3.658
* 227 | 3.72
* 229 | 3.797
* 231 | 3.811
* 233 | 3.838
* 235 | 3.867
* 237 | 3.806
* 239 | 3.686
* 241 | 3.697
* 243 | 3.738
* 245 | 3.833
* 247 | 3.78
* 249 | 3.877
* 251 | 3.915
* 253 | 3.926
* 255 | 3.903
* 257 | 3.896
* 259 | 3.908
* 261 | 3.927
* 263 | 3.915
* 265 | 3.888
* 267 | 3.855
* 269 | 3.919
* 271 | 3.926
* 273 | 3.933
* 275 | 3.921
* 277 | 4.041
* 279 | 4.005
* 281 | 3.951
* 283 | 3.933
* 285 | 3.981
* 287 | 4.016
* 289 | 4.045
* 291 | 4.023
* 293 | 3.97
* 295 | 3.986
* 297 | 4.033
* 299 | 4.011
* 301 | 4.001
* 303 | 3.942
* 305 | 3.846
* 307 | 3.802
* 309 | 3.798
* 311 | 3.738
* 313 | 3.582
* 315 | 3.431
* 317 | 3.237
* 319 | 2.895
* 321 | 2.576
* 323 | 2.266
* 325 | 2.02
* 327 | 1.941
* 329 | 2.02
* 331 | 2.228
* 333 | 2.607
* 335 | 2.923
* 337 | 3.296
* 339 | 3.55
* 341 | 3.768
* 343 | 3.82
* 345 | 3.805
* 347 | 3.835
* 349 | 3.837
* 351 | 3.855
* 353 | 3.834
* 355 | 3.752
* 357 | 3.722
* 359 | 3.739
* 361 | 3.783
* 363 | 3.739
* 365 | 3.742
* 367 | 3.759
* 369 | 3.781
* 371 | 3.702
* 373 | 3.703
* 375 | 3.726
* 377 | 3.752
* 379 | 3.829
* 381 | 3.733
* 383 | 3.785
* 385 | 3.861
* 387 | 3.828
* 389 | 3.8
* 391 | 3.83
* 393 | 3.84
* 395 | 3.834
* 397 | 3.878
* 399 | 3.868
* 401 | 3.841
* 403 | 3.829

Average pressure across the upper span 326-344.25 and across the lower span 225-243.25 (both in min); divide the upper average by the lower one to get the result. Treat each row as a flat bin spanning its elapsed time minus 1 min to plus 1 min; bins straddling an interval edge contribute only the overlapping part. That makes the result 0.8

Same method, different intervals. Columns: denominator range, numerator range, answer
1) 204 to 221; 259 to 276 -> 1.08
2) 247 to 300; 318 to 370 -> 0.83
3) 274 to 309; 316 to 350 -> 0.75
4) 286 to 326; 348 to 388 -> 1.06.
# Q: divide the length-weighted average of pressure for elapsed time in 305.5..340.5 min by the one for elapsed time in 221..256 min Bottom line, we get 0.78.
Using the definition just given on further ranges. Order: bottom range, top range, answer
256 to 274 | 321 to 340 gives 0.65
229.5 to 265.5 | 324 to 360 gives 0.85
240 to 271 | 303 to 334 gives 0.77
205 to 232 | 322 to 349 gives 0.81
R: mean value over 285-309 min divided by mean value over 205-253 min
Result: 1.1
